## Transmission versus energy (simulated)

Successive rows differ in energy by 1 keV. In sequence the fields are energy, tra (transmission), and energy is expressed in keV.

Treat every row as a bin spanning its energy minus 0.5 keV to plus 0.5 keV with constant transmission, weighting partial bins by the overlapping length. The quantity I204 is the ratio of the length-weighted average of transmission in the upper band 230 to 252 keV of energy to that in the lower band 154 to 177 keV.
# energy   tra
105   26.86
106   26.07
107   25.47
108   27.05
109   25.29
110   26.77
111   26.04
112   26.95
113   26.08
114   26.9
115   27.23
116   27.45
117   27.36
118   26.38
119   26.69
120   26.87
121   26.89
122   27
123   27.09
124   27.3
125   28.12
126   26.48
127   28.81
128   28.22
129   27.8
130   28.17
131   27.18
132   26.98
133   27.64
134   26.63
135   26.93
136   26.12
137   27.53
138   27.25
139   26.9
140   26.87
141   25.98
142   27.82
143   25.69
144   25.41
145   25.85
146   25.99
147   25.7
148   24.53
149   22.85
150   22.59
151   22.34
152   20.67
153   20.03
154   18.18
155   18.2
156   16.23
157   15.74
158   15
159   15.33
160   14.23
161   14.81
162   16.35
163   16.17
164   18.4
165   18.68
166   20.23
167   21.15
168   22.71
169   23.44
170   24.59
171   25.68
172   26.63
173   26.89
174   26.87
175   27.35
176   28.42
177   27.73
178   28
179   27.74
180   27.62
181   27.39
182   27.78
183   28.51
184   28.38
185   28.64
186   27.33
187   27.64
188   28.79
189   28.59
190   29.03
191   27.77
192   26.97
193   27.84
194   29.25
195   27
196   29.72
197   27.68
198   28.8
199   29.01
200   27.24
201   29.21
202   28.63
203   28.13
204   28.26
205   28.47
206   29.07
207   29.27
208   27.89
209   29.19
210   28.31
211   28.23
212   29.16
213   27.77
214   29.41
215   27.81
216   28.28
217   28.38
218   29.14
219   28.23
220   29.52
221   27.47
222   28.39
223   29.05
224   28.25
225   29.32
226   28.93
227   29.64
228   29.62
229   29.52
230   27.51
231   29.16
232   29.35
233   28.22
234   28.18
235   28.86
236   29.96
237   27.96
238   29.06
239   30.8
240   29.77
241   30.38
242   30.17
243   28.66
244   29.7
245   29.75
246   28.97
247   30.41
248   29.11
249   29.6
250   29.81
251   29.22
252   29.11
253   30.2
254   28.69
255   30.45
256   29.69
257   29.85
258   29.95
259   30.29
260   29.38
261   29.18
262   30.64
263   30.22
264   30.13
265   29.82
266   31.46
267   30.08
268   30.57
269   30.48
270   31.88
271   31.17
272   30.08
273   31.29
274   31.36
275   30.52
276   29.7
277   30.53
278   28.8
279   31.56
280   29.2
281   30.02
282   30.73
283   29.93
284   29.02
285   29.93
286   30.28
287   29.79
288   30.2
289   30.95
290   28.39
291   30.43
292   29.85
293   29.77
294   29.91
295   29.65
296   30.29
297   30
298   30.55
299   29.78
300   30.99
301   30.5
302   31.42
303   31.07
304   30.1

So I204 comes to 1.42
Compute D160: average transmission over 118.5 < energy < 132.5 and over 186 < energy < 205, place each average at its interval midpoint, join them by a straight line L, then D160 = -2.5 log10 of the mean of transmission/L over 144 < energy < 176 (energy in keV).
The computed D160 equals 0.29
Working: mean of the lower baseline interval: 27.4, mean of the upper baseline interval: 28.3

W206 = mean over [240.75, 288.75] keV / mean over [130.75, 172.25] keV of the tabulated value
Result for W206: 1.34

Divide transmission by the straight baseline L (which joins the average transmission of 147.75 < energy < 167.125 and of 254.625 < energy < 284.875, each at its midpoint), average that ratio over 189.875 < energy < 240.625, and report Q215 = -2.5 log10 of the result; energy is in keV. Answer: -0.17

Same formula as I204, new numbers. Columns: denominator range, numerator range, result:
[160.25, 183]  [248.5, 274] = 1.26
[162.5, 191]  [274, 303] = 1.17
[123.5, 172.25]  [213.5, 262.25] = 1.26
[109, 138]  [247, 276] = 1.11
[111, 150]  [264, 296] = 1.13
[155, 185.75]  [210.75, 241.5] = 1.26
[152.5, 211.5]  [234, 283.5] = 1.19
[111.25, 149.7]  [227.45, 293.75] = 1.12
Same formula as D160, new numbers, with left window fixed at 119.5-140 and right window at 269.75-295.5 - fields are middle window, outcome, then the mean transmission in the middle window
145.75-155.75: 0.26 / 21.9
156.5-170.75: 0.45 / 18.5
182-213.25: 0.01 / 28.4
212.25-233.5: 0.01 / 28.7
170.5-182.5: 0.03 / 27.3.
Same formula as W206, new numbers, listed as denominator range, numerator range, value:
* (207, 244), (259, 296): 1.05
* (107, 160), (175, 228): 1.13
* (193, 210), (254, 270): 1.06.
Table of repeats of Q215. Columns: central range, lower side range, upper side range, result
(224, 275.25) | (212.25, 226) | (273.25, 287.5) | -0.01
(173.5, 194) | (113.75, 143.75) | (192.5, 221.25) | 0.01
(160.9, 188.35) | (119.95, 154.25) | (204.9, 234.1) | 0.10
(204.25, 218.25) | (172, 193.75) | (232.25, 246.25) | 0.00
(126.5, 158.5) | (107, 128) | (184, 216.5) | 0.12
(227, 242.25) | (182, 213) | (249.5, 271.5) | 0.01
